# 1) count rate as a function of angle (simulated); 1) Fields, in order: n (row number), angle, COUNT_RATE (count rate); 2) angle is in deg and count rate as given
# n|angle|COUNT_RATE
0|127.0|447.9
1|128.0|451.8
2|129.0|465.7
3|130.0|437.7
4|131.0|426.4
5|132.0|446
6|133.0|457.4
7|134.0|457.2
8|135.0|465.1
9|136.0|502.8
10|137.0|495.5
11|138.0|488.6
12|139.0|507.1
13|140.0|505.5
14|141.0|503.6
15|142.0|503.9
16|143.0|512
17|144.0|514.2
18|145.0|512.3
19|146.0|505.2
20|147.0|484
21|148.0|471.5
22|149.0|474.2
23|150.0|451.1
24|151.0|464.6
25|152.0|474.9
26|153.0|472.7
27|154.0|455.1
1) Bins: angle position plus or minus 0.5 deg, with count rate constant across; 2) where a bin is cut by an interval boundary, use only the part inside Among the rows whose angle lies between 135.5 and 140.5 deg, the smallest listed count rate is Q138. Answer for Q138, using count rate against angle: 488.6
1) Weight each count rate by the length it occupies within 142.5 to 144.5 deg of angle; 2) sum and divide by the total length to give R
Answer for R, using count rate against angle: 513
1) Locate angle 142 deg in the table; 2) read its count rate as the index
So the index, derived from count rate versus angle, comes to 503.9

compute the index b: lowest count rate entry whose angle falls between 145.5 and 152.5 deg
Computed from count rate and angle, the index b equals 451.1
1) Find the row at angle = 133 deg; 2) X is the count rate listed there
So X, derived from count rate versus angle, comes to 457.4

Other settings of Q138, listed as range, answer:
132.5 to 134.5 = 457.2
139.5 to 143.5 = 503.6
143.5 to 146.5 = 505.2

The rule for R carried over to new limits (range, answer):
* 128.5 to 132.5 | 444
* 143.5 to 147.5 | 504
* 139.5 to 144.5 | 508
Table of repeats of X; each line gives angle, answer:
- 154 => 455.1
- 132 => 446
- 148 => 471.5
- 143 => 512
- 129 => 465.7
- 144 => 514.2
